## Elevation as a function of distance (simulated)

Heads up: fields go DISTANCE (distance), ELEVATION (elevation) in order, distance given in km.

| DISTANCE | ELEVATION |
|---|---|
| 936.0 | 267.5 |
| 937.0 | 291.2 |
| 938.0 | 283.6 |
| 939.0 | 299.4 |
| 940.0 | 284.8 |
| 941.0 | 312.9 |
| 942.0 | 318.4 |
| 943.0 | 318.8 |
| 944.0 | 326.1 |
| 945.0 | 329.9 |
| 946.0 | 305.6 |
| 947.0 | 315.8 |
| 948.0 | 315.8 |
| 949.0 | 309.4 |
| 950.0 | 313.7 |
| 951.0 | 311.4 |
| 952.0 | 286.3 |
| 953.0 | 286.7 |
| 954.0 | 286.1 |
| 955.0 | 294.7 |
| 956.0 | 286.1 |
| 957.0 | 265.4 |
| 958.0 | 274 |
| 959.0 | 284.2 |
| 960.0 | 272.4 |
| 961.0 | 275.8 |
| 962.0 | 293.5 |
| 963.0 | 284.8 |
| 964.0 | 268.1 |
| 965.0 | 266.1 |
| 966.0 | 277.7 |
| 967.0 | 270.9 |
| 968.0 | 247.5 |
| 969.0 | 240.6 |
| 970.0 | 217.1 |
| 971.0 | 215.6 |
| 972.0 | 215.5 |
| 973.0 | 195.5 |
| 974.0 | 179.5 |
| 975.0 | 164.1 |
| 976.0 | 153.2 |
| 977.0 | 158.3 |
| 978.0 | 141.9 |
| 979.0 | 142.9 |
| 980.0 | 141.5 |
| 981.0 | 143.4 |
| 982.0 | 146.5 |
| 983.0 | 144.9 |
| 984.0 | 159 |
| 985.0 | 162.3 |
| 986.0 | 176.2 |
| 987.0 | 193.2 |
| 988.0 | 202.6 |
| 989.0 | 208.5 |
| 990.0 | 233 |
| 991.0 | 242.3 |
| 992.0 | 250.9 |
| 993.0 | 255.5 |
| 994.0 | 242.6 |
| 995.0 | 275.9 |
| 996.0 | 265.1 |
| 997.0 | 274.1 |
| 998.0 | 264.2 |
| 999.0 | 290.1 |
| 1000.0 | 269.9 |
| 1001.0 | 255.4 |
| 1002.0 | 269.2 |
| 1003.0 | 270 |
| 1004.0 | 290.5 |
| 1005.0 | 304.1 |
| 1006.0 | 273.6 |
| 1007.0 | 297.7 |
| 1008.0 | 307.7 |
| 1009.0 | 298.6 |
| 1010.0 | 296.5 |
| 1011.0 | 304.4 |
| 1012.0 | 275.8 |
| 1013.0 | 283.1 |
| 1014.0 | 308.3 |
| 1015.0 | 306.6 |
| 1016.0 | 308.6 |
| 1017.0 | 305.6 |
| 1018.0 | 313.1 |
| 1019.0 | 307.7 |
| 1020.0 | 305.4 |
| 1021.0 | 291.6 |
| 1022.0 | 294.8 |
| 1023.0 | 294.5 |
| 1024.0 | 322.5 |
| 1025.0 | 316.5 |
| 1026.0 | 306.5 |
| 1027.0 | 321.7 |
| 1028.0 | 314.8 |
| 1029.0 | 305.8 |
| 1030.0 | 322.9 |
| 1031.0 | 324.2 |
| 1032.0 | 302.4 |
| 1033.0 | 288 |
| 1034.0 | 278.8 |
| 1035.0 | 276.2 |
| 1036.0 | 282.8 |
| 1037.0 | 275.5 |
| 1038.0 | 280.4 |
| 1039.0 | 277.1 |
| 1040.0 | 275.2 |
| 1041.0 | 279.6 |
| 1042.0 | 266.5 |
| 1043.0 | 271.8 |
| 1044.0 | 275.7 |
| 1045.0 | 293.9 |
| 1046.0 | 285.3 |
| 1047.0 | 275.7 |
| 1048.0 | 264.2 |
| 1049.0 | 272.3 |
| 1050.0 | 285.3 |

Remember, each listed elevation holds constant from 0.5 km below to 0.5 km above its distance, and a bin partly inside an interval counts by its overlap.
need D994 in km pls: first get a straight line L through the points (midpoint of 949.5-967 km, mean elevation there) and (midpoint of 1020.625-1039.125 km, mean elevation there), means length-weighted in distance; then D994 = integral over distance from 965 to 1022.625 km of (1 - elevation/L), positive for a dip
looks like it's 9.7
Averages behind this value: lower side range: 284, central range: 243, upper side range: 299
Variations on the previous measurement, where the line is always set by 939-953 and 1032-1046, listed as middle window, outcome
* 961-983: 6.9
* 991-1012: 1.1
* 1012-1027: -1.0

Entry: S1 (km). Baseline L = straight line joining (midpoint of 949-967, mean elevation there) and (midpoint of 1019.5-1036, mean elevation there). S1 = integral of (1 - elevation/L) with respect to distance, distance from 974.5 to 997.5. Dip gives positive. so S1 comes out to 7.7 km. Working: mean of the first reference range 284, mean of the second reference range 304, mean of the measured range 195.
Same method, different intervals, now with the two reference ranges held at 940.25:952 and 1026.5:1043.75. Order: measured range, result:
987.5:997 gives 1.84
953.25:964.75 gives 1.13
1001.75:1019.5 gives 0.06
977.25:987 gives 4.84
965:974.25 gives 2.28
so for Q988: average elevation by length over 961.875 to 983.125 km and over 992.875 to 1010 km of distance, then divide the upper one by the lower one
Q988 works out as 1.36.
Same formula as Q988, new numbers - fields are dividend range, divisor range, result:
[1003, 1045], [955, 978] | 1.23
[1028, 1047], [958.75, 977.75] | 1.23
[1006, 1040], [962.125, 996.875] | 1.42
